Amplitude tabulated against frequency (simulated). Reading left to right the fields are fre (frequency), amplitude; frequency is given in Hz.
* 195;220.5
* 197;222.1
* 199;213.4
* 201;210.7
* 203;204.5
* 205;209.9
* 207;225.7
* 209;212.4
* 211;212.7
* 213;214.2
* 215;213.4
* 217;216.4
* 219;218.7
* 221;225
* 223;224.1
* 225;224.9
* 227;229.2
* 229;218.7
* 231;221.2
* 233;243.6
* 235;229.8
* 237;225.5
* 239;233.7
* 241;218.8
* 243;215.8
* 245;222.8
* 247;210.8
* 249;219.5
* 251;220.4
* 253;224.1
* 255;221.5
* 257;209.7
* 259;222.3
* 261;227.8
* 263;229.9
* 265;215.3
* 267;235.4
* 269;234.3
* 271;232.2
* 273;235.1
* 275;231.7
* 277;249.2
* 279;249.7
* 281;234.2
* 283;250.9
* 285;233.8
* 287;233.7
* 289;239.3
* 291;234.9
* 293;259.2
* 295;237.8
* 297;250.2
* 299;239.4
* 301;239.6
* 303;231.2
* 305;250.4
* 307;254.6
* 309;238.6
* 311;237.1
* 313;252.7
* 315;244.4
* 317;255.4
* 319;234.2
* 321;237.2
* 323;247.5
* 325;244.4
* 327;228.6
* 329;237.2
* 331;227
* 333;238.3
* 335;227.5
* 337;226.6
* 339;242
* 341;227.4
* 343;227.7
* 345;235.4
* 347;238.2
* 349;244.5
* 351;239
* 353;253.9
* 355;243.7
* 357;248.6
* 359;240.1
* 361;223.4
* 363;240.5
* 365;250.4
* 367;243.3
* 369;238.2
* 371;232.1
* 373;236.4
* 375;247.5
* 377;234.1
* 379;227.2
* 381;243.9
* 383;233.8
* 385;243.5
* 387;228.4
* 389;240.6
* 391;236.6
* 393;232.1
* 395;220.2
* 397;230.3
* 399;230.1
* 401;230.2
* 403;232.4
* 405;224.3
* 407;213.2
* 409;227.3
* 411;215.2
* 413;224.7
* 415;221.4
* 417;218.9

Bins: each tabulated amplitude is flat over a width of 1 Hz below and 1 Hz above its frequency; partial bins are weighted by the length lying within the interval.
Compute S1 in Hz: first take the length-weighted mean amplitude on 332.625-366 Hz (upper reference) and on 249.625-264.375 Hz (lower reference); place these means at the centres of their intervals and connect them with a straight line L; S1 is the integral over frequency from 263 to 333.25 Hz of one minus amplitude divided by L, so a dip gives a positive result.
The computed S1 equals -3.2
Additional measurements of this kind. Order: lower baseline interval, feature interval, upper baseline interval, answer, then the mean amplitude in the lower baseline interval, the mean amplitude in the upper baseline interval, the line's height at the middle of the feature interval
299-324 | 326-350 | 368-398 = 0.7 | 243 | 235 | 240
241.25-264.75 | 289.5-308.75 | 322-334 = -1.1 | 220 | 237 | 231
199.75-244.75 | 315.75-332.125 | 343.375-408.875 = -0.6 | 220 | 236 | 231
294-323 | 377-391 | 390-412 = -0.4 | 243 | 227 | 230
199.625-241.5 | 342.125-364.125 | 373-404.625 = -0.8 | 221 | 234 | 231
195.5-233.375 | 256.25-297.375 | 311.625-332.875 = -0.7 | 219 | 241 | 231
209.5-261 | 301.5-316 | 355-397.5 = -0.9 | 222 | 237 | 230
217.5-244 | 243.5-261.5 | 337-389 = 0.6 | 225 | 238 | 227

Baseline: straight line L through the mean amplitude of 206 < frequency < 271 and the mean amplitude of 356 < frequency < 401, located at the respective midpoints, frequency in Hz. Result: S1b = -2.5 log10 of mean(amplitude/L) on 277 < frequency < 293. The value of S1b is -0.07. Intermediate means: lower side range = 223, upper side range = 236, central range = 241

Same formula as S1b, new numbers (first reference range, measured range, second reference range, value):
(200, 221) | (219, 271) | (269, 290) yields 0.01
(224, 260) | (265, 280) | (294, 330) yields -0.02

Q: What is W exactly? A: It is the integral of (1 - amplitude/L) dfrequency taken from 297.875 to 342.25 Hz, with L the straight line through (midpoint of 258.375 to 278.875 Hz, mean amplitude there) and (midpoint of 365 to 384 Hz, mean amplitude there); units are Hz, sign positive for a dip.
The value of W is -0.8 Hz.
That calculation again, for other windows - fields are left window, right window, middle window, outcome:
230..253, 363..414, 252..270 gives 0.0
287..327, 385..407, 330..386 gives -0.5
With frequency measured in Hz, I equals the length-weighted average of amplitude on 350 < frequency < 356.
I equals 246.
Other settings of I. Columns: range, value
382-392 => 237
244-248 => 217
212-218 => 215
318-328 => 238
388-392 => 239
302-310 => 244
